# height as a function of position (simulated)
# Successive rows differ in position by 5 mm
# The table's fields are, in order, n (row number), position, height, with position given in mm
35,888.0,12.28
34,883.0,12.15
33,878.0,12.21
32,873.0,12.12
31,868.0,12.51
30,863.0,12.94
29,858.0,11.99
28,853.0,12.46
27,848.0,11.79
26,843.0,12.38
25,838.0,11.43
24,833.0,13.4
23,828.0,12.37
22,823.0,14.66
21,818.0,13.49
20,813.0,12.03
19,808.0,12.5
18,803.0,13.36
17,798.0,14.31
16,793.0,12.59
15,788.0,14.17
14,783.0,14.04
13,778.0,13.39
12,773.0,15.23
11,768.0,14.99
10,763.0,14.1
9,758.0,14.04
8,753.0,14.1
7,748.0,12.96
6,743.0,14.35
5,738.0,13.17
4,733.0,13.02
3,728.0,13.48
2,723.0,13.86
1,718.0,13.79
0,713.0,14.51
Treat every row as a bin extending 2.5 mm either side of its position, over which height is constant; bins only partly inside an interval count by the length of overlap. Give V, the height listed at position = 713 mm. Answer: 14.51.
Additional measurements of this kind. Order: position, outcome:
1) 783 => 14.04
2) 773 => 15.23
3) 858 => 11.99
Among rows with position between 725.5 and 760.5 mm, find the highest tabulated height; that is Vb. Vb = 14.35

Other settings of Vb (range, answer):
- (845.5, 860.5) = 12.46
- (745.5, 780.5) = 15.23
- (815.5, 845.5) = 14.66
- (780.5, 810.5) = 14.31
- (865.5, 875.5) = 12.51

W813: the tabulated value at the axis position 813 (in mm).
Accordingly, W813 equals 12.03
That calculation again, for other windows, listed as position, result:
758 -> 14.04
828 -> 12.37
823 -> 14.66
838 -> 11.43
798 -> 14.31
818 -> 13.49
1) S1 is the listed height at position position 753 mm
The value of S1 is 14.1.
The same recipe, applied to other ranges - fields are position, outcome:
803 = 13.36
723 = 13.86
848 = 11.79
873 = 12.12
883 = 12.15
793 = 12.59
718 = 13.79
